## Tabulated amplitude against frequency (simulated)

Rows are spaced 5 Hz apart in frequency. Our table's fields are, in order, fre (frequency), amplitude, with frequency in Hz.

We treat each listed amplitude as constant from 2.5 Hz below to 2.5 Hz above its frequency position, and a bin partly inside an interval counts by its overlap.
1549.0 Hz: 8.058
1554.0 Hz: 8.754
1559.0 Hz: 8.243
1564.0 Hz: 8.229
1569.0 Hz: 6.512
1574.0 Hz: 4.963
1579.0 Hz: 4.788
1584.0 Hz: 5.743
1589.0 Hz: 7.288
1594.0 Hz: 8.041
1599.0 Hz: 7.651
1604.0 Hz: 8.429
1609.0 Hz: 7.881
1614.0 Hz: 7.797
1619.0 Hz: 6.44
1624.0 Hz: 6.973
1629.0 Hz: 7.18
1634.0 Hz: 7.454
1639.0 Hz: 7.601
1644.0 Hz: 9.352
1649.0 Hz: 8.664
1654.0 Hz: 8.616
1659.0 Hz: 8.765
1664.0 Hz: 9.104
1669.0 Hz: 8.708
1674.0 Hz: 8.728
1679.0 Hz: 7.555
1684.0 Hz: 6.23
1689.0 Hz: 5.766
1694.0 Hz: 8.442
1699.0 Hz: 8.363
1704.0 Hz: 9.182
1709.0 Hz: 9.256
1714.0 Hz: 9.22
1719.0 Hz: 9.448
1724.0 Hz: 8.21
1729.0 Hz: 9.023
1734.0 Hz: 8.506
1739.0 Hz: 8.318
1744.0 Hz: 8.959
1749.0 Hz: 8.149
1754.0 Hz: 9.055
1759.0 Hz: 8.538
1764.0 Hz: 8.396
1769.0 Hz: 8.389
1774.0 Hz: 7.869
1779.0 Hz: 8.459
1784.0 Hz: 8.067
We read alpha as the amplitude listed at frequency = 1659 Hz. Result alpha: 8.765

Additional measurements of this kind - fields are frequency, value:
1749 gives 8.149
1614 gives 7.797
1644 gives 9.352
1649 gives 8.664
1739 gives 8.318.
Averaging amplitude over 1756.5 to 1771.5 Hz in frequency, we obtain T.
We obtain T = 8.44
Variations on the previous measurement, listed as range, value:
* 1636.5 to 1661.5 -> 8.6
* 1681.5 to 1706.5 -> 7.6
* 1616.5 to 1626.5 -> 6.71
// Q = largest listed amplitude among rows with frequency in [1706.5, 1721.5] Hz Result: 9.448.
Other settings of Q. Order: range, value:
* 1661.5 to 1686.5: 9.104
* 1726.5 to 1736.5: 9.023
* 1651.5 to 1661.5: 8.765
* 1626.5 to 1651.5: 9.352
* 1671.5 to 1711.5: 9.256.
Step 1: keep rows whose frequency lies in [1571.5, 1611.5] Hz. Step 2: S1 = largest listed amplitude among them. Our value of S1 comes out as 8.429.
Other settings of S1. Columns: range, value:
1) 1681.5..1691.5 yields 6.23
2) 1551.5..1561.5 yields 8.754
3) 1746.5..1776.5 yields 9.055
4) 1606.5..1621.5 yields 7.881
